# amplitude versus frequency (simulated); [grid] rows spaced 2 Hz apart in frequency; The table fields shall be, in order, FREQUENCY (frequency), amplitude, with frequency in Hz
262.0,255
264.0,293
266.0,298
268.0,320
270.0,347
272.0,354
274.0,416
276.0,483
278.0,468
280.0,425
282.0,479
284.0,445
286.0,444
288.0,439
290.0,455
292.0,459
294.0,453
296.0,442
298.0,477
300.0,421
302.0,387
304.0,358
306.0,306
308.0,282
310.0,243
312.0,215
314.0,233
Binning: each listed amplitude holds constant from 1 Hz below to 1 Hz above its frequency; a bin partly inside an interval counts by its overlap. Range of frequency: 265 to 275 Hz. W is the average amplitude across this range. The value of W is 347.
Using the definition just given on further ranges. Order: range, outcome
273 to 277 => 450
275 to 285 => 460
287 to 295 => 452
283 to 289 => 443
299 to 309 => 351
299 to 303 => 404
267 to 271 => 334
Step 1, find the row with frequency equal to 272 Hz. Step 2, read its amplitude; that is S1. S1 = 354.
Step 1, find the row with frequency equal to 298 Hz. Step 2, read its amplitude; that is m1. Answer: 477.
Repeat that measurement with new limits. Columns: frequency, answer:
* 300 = 421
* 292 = 459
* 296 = 442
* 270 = 347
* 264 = 293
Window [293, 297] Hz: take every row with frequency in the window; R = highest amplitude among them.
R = 453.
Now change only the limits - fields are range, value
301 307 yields 387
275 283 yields 483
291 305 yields 477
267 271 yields 347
